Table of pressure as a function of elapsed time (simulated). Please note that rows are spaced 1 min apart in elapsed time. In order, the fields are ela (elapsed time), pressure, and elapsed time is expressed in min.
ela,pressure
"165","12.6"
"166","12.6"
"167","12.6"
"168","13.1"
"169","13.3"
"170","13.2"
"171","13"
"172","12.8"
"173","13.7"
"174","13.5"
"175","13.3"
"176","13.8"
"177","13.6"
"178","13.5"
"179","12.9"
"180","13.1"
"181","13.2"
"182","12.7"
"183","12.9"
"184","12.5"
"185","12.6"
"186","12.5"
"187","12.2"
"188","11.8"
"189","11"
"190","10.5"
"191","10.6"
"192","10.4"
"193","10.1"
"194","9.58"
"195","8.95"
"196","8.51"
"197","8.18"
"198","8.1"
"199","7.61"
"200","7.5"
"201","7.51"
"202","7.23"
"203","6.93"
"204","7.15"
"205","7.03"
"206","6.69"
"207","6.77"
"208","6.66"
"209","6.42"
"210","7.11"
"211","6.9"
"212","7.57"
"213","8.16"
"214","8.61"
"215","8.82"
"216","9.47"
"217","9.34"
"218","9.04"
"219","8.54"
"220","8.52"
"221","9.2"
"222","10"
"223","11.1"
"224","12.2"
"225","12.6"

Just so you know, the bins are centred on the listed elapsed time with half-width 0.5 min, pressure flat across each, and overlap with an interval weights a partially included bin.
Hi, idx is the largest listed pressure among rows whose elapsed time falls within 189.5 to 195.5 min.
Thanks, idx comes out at 10.6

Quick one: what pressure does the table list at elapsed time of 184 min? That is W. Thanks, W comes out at 12.5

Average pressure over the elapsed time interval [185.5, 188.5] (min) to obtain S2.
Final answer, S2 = 12.2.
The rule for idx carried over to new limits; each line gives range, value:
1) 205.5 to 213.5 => 8.16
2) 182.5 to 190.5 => 12.9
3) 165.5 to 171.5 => 13.3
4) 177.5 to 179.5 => 13.5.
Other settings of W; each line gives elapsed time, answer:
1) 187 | 12.2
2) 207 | 6.77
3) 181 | 13.2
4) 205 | 7.03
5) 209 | 6.42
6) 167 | 12.6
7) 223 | 11.1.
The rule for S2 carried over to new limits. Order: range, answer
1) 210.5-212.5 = 7.24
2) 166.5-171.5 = 13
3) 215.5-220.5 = 8.98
